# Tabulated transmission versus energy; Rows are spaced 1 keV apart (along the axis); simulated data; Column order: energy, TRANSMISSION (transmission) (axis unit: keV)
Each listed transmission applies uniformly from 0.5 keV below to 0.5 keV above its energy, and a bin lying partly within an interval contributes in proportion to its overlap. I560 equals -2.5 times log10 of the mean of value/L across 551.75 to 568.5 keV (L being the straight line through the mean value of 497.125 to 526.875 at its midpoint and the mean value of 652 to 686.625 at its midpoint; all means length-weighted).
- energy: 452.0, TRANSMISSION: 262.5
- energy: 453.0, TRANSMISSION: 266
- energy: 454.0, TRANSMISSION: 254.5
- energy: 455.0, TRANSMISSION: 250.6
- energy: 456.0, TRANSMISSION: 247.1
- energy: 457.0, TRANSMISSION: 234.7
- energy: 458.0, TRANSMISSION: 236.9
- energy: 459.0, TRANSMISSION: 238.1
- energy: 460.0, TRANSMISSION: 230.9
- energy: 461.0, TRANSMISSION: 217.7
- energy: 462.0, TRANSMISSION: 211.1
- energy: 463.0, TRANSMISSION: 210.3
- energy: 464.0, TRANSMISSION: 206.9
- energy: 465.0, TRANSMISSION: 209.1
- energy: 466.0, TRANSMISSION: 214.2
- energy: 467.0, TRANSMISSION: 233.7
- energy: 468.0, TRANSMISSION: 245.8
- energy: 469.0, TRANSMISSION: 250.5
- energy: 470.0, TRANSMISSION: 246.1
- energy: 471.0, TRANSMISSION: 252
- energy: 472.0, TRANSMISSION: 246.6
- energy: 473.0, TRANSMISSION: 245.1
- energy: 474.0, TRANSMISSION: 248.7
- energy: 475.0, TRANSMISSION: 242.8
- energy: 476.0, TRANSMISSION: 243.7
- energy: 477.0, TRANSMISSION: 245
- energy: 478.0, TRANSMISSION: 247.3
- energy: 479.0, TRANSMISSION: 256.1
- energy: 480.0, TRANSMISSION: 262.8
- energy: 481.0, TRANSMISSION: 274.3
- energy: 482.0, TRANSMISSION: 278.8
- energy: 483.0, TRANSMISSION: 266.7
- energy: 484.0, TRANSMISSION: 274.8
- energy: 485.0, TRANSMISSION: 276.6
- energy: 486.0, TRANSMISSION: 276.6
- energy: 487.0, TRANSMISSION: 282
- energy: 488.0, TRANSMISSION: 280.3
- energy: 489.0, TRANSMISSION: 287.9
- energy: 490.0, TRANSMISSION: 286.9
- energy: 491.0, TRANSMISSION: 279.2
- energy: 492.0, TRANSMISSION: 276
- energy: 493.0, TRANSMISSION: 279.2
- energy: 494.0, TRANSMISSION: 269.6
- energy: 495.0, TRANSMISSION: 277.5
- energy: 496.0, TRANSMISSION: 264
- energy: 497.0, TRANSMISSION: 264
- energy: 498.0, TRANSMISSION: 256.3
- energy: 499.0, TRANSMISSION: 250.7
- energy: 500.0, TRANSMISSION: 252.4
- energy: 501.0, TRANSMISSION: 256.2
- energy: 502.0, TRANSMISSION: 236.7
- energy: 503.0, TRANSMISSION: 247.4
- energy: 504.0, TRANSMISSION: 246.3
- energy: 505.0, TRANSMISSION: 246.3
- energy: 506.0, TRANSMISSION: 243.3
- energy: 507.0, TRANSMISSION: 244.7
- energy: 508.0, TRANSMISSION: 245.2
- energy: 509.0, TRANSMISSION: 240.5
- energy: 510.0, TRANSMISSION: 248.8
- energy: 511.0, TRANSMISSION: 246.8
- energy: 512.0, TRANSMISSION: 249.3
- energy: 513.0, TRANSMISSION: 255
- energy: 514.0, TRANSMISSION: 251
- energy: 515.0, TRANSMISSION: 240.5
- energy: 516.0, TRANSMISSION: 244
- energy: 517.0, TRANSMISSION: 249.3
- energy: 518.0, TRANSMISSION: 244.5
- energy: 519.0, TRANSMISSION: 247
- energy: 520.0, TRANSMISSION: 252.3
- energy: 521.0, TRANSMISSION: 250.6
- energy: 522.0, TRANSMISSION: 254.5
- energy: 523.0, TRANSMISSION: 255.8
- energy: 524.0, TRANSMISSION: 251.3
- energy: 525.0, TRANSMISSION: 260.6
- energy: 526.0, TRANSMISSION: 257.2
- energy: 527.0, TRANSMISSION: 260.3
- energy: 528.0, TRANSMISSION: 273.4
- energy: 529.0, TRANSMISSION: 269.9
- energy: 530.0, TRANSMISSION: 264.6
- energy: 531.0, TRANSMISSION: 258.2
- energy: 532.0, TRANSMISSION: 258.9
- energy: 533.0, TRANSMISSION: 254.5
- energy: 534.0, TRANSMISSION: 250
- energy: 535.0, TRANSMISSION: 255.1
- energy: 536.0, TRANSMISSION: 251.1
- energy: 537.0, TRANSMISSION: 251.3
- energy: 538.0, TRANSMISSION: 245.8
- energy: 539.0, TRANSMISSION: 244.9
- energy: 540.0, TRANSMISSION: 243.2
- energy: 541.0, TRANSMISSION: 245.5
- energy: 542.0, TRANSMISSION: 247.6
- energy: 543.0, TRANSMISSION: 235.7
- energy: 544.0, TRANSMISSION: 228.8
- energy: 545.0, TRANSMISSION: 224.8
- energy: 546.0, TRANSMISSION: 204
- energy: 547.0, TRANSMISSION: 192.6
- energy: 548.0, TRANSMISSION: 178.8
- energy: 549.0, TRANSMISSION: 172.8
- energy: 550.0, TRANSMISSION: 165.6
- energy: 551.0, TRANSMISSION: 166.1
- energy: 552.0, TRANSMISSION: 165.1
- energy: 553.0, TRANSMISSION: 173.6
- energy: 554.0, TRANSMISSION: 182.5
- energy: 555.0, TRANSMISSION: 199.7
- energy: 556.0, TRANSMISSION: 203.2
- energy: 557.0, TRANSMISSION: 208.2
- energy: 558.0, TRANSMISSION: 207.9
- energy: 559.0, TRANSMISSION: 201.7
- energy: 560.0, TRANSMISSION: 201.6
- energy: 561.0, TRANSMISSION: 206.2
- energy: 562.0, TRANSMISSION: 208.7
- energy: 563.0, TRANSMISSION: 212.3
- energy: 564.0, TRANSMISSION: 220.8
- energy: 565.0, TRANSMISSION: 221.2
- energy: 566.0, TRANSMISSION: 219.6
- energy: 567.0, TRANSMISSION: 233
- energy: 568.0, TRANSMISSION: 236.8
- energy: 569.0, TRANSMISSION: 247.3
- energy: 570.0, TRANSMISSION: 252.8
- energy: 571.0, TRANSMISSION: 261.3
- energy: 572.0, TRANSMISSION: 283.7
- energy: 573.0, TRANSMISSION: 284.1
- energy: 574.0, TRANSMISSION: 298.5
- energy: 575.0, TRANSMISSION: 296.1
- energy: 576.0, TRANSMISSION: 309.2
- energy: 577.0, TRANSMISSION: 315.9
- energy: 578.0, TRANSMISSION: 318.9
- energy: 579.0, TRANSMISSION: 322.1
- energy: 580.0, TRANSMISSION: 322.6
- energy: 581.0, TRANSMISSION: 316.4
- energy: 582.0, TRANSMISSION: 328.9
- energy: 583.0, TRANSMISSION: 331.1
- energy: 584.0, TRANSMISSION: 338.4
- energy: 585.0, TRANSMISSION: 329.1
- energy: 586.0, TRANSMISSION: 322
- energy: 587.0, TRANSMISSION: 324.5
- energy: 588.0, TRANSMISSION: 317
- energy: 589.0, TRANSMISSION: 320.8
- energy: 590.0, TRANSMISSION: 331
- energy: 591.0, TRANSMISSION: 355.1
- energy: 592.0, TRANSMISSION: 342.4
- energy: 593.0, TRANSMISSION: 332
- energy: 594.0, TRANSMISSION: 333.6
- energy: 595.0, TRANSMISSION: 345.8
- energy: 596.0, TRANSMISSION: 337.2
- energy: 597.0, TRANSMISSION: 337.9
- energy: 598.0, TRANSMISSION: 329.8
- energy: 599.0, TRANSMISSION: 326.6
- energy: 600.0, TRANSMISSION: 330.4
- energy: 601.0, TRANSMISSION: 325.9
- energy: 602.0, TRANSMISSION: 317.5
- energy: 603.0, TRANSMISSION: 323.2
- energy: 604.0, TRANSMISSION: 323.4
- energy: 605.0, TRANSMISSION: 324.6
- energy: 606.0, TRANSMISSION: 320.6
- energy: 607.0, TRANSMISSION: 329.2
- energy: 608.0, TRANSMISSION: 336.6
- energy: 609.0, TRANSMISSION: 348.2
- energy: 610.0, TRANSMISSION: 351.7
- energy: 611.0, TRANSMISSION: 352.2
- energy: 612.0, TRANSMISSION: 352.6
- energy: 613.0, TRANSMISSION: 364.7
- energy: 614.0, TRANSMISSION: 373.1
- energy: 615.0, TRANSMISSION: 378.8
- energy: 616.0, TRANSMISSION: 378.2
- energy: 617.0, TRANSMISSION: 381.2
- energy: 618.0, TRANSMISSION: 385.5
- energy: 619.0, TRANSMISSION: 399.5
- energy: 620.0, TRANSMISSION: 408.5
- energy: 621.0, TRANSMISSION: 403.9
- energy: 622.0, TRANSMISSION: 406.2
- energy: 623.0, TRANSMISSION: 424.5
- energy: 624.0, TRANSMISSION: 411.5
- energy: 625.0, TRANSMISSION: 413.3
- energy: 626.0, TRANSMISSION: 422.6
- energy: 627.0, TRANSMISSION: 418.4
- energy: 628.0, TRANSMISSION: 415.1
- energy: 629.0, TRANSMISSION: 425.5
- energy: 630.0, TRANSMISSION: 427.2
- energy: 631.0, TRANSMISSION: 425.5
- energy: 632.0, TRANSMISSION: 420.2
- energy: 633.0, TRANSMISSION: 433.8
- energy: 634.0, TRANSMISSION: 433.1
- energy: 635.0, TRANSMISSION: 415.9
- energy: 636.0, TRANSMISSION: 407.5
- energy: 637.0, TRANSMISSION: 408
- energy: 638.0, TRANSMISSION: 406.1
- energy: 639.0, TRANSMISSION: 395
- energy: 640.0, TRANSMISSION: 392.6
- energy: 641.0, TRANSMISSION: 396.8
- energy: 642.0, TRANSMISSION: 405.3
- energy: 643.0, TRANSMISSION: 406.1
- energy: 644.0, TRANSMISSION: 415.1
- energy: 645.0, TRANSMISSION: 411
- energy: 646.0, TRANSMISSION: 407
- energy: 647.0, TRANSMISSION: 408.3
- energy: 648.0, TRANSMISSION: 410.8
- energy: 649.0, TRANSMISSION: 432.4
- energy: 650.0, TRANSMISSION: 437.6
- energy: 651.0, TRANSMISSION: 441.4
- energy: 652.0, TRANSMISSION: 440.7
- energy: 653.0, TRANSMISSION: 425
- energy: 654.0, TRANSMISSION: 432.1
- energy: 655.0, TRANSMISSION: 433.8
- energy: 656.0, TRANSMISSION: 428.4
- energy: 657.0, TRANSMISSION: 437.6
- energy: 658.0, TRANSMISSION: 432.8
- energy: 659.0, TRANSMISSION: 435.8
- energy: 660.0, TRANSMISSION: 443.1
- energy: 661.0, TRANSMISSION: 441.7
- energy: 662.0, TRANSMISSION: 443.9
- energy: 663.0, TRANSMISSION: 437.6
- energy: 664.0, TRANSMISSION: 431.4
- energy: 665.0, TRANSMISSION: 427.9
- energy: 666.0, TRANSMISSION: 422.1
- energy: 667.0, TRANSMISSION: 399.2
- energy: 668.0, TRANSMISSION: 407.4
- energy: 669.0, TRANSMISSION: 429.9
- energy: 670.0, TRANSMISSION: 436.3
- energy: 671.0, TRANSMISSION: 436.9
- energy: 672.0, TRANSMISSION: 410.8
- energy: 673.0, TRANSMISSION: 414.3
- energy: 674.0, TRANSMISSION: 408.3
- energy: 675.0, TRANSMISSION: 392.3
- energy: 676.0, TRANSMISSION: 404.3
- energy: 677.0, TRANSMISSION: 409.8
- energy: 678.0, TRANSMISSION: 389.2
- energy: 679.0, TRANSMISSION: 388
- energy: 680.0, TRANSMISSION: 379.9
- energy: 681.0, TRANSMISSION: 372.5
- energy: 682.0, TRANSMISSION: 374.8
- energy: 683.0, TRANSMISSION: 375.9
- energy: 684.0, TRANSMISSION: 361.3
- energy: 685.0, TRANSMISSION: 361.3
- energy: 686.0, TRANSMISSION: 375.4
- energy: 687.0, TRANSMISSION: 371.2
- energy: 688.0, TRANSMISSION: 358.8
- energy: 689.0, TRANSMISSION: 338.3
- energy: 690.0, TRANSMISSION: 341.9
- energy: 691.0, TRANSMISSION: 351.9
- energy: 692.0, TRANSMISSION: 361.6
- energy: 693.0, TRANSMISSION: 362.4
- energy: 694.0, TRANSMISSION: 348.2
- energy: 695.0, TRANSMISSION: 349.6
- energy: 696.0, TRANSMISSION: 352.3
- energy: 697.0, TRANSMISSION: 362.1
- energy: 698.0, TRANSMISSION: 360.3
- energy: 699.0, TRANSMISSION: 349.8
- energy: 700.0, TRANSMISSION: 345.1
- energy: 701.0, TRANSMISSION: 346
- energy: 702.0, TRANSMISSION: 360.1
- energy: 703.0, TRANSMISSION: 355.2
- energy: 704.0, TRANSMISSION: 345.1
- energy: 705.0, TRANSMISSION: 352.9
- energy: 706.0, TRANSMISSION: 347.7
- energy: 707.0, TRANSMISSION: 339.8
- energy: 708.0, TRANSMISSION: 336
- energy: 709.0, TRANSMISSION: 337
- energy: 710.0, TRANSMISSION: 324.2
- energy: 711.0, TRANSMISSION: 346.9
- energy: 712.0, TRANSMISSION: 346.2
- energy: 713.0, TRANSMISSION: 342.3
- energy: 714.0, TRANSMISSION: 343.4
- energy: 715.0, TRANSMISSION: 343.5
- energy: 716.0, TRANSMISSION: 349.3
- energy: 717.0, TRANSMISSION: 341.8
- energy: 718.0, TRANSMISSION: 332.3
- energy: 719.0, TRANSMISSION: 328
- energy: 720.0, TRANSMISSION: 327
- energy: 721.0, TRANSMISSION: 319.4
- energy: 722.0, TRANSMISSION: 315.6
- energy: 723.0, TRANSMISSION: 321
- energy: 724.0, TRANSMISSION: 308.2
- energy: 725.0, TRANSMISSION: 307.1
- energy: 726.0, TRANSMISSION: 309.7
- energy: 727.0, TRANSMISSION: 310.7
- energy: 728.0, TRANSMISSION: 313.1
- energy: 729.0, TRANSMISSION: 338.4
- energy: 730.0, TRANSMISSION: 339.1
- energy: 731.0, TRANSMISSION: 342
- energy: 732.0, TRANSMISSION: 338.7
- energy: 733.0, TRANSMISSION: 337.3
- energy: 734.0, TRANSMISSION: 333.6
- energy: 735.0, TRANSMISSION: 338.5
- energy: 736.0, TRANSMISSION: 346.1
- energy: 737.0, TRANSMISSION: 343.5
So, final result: 0.40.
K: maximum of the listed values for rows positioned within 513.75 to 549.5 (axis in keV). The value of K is 273.4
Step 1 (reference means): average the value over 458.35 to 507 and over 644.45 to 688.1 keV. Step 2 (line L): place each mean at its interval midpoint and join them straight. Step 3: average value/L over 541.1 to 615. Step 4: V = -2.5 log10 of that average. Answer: 0.21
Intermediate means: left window 253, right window 412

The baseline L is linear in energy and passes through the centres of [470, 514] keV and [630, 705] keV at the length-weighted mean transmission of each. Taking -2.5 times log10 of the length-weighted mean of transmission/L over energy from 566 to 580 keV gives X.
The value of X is 0.155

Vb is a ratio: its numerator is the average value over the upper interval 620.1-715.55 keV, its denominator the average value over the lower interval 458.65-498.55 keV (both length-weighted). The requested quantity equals 1.6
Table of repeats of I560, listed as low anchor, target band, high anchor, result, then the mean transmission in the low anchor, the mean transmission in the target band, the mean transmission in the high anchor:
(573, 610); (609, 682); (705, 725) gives -0.24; 326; 410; 334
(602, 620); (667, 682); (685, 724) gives -0.16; 355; 404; 345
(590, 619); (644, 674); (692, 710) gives -0.22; 345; 427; 350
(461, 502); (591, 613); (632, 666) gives 0.12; 255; 336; 423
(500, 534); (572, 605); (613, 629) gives 0.10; 252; 324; 401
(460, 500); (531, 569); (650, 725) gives 0.33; 254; 218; 378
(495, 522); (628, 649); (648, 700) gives -0.13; 250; 413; 399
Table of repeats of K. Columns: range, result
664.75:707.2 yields 436.9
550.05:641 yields 433.8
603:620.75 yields 408.5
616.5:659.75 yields 441.4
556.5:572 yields 283.7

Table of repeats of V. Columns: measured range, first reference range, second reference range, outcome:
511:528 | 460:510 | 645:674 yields 0.14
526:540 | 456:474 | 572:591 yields 0.10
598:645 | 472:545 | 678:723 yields -0.22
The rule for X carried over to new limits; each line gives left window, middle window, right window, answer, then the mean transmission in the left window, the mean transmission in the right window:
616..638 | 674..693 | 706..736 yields -0.027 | 413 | 332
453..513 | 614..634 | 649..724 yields -0.200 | 252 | 379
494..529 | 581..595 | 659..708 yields -0.070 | 252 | 383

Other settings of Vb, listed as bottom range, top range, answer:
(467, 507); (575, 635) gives 1.38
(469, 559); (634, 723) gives 1.57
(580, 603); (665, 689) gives 1.19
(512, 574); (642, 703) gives 1.70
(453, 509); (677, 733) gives 1.38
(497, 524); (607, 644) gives 1.60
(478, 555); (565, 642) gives 1.42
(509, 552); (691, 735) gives 1.41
